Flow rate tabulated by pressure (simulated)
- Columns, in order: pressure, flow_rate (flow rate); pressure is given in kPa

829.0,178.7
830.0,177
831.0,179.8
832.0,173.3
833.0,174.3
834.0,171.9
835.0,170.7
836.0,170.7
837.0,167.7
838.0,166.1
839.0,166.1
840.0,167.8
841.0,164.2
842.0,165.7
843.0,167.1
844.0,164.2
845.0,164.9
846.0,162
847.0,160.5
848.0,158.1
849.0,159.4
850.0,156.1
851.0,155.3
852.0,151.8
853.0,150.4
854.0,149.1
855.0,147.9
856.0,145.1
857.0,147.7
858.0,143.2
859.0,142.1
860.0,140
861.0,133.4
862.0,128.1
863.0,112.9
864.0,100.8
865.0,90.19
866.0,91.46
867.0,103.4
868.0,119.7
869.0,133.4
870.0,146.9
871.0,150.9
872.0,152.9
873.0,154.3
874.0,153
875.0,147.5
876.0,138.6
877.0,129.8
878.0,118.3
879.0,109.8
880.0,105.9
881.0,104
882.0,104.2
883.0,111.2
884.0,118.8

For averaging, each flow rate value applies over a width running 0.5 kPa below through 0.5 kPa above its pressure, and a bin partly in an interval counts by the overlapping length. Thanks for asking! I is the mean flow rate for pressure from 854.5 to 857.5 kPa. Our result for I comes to 147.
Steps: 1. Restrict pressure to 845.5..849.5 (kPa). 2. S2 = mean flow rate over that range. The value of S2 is 160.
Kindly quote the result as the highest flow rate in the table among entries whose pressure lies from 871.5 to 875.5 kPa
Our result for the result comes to 154.3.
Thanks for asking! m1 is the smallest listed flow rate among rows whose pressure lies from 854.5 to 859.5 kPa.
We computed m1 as 142.1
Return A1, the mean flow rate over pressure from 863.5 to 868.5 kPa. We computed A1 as 101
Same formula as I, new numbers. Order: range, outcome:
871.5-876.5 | 149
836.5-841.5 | 166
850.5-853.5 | 152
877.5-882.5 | 108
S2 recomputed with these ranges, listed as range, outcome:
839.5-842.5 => 166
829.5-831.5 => 178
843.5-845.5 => 165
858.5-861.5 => 138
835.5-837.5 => 169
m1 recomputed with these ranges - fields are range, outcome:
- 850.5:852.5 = 151.8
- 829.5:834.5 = 171.9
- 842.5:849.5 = 158.1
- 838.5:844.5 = 164.2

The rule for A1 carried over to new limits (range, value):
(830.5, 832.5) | 177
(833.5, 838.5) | 169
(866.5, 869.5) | 119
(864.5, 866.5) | 90.8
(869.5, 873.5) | 151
